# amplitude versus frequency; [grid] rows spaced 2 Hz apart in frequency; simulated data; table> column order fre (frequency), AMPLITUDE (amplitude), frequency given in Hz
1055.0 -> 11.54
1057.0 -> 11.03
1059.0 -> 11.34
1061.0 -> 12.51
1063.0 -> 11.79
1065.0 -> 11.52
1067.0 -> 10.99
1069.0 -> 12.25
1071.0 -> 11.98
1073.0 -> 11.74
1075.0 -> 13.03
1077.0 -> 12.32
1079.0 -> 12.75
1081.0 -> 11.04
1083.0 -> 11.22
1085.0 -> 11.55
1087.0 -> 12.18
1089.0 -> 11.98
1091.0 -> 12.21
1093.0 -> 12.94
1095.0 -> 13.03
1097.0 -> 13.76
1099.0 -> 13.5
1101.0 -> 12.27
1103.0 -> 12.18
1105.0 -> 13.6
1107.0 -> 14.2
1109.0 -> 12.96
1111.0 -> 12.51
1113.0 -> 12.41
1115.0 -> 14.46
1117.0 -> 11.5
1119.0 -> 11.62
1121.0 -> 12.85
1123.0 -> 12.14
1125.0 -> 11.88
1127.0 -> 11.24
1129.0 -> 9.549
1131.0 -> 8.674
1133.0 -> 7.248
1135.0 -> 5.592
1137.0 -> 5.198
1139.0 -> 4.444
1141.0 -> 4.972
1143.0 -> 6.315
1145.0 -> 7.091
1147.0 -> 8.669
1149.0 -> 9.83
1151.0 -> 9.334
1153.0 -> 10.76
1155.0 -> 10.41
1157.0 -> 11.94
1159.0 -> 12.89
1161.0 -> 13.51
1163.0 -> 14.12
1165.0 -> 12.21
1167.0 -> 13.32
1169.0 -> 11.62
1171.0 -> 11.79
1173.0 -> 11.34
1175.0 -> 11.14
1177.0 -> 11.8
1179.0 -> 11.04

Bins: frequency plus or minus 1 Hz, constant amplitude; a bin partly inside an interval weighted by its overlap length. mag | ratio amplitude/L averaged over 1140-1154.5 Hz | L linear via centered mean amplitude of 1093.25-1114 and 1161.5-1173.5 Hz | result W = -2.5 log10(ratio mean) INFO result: 0.47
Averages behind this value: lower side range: 13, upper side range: 12.5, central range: 8.22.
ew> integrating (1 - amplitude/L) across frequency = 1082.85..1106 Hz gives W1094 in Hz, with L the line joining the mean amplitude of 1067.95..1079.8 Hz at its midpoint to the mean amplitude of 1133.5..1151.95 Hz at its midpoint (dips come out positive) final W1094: -4.2 Hz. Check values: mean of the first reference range 12.3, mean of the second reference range 6.83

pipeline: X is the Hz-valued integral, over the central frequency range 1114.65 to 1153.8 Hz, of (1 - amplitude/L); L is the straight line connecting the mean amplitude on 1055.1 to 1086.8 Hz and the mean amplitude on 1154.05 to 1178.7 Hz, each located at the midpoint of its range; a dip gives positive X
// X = 9.6 Hz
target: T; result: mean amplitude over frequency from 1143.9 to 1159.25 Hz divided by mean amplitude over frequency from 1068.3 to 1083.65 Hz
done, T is 0.8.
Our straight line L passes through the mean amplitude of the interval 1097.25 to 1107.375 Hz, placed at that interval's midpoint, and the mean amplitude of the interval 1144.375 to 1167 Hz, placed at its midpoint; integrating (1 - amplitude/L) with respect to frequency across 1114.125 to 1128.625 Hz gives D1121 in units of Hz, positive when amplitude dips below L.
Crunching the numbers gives 0.4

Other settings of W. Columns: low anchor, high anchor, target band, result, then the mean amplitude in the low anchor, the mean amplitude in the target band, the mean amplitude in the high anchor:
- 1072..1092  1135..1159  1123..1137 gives 0.03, 12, 8.98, 8.18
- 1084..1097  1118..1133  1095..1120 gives -0.11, 12.4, 12.9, 10.9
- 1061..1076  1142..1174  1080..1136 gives -0.03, 11.9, 11.8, 10.9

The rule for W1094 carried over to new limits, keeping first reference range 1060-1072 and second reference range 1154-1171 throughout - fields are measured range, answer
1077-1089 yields 0.1 Hz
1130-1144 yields 7.1 Hz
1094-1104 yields -0.7 Hz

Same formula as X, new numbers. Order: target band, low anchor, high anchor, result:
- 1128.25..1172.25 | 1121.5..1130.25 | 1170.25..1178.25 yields 7.14 Hz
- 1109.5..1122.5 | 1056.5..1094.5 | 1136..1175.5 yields -1.87 Hz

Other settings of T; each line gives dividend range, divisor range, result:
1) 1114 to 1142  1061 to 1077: 0.78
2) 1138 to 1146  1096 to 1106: 0.44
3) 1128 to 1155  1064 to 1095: 0.63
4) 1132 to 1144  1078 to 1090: 0.48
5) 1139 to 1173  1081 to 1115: 0.82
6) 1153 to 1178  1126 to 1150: 1.64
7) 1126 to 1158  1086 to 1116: 0.63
